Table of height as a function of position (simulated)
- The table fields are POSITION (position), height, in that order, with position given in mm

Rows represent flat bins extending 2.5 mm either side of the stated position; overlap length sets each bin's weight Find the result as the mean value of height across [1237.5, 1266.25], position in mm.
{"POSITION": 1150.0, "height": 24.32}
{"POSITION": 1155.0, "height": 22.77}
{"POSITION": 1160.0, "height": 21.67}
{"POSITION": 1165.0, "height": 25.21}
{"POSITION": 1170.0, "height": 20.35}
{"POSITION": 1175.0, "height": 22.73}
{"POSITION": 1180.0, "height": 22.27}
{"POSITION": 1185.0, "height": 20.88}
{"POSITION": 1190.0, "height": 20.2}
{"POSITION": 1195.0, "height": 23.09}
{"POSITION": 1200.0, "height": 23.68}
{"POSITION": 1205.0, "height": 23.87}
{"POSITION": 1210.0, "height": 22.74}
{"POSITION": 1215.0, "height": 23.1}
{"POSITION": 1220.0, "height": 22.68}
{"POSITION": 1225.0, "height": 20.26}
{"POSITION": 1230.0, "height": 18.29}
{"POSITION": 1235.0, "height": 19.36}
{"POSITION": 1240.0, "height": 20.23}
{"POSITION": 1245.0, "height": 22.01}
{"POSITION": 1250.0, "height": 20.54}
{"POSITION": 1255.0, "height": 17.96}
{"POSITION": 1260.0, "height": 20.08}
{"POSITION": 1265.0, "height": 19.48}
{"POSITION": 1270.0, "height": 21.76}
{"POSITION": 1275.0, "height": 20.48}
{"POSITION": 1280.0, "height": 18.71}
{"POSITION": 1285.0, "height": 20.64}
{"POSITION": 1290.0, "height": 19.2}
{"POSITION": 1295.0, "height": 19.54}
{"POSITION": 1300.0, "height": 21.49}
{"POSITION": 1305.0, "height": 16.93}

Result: 20.1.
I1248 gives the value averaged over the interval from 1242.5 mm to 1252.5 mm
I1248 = 21.3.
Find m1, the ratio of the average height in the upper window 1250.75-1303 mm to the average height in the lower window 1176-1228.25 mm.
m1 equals 0.90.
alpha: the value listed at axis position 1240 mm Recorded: 20.23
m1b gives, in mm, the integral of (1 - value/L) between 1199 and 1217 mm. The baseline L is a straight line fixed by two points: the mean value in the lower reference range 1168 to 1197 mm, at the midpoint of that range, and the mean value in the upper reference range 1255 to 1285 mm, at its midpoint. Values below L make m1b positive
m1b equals -1.89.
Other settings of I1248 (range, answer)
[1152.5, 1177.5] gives 22.5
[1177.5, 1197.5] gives 21.6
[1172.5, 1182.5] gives 22.5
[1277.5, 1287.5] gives 19.7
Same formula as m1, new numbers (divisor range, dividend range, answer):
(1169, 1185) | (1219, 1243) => 0.92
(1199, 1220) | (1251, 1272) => 0.85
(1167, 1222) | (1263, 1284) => 0.90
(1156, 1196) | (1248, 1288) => 0.90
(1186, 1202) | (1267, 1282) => 0.92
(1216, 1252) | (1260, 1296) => 0.97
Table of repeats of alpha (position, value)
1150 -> 24.32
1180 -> 22.27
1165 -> 25.21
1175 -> 22.73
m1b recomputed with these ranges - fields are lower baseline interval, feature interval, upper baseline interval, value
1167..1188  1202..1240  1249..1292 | -1.1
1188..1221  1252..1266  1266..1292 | 1.1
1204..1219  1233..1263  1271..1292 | 2.0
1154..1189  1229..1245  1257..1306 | 0.8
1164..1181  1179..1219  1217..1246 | -1.8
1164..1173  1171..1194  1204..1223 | 1.0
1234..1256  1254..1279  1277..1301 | 0.0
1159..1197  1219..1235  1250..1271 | 0.5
